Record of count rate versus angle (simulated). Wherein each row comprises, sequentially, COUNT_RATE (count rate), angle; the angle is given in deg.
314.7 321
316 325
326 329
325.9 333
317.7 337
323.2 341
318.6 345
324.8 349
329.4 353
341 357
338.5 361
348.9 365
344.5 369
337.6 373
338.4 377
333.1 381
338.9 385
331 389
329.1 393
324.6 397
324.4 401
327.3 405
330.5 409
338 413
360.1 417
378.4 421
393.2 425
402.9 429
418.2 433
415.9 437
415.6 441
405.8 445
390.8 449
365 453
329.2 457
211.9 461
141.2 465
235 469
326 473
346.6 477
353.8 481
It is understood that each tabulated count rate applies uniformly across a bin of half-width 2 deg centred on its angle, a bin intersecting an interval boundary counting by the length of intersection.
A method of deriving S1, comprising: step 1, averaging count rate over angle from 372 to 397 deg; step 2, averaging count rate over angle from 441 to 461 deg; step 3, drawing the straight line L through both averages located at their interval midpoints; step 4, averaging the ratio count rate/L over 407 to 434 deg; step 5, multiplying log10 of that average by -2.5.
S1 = -0.07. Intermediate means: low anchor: 334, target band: 373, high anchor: 361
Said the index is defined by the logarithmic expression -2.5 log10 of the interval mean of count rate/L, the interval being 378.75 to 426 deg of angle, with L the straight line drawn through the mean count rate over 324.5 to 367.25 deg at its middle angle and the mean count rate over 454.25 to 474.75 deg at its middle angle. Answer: -0.17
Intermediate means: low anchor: 329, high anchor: 252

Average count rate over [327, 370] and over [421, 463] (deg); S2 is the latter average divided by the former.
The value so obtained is 1.13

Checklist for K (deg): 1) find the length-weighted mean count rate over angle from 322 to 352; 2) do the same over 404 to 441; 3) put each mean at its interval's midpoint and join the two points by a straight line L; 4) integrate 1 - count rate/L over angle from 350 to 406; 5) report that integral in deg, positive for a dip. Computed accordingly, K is 2.1 deg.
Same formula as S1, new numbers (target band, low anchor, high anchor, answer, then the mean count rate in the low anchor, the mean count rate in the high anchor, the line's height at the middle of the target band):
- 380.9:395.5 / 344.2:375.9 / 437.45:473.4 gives -0.01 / 336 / 317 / 331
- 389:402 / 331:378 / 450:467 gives -0.07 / 332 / 269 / 307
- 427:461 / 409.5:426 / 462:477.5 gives -0.24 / 363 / 251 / 306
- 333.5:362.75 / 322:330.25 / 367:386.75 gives 0.00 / 320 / 338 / 328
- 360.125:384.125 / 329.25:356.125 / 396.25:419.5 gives -0.04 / 324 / 336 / 329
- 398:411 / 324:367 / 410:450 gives 0.14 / 328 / 390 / 372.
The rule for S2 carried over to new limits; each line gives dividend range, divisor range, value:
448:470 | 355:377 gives 0.81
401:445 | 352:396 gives 1.12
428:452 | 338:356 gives 1.25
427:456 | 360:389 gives 1.18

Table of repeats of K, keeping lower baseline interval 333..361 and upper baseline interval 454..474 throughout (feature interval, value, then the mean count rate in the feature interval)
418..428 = -3.9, 385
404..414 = -1.6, 332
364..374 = -1.0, 344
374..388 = -1.5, 336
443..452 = -4.6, 395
